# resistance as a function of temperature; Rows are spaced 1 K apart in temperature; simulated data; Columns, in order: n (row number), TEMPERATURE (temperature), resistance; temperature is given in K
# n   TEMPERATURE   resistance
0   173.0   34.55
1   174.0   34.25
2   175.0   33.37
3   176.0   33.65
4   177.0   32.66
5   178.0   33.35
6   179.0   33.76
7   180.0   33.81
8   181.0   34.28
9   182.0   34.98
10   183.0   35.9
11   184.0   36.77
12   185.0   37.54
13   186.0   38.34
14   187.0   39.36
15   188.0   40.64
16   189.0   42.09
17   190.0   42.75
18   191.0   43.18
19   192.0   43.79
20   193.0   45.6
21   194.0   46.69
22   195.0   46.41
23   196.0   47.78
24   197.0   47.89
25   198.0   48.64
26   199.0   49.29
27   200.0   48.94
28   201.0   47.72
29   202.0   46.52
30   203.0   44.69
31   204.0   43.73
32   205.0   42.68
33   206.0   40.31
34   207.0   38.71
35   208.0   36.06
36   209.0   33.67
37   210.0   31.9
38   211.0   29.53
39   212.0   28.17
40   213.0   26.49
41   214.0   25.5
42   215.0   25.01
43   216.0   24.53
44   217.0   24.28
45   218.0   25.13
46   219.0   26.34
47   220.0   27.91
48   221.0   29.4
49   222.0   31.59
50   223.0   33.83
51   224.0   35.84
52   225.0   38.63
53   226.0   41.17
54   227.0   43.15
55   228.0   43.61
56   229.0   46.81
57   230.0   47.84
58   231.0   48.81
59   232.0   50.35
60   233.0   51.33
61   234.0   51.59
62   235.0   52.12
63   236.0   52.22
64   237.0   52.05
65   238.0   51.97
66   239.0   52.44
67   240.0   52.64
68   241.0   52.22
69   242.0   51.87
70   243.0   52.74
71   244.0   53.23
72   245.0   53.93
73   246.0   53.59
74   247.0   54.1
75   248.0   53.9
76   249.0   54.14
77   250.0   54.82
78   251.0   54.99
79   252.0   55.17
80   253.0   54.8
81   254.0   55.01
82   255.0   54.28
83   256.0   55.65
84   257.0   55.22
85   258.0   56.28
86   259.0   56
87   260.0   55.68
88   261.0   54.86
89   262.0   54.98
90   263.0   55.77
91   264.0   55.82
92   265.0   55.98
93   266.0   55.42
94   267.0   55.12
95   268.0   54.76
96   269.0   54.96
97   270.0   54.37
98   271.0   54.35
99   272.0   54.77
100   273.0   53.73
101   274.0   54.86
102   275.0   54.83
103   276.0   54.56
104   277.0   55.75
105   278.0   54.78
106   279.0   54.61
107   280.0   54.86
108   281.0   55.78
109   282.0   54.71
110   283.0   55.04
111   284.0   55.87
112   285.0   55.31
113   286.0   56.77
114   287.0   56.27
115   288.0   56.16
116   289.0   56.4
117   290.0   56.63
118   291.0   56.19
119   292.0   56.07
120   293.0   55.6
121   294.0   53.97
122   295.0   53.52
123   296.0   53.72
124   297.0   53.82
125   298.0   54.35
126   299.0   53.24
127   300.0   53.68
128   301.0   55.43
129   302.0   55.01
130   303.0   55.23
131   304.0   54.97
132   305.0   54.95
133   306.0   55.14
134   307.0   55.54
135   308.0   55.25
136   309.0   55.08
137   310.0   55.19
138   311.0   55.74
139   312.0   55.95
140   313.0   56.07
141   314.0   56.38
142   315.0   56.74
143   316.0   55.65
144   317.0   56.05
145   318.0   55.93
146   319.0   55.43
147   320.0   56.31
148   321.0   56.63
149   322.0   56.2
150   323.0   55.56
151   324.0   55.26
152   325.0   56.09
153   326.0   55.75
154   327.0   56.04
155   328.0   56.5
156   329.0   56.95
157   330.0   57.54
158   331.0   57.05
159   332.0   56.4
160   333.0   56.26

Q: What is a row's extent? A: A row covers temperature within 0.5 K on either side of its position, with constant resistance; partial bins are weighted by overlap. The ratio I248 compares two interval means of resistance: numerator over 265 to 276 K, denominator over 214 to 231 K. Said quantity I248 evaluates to 1.6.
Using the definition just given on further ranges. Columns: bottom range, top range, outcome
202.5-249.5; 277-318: 1.33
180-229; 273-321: 1.46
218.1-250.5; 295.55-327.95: 1.19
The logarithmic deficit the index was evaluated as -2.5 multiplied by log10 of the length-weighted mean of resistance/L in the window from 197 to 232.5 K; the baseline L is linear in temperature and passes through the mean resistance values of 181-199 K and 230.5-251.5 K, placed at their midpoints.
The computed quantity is 0.25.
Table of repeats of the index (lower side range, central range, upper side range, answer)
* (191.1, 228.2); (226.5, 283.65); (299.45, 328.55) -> -0.178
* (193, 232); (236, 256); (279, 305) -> -0.181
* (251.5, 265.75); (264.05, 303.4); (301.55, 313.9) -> 0.007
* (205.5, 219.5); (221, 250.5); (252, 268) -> -0.144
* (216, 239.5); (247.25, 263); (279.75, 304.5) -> -0.168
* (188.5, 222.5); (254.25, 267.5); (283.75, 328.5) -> -0.168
